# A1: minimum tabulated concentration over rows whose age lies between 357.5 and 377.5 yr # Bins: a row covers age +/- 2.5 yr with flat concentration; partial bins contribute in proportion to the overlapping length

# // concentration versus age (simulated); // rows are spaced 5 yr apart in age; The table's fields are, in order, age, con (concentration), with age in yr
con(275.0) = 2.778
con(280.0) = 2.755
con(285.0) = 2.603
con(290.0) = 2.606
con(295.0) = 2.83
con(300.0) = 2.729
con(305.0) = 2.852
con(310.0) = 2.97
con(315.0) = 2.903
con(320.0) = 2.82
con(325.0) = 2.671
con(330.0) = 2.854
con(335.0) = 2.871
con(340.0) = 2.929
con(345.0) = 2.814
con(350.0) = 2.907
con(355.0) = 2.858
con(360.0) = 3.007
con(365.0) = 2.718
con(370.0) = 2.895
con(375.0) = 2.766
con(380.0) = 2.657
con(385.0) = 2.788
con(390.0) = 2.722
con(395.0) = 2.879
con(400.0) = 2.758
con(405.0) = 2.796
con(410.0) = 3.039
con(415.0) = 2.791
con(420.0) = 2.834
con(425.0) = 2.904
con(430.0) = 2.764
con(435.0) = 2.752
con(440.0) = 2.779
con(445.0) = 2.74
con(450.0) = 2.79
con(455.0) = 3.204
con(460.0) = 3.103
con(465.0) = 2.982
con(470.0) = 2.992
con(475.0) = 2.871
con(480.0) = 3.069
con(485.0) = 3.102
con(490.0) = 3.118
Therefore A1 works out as 2.718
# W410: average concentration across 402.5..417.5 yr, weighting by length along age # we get 2.88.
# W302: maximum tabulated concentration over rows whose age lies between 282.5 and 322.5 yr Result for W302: 2.97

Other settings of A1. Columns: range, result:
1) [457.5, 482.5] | 2.871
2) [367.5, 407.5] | 2.657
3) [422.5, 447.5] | 2.74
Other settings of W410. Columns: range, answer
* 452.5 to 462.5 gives 3.15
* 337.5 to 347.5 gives 2.87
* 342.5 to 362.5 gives 2.9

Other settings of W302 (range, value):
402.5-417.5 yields 3.039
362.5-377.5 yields 2.895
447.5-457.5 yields 3.204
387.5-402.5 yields 2.879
